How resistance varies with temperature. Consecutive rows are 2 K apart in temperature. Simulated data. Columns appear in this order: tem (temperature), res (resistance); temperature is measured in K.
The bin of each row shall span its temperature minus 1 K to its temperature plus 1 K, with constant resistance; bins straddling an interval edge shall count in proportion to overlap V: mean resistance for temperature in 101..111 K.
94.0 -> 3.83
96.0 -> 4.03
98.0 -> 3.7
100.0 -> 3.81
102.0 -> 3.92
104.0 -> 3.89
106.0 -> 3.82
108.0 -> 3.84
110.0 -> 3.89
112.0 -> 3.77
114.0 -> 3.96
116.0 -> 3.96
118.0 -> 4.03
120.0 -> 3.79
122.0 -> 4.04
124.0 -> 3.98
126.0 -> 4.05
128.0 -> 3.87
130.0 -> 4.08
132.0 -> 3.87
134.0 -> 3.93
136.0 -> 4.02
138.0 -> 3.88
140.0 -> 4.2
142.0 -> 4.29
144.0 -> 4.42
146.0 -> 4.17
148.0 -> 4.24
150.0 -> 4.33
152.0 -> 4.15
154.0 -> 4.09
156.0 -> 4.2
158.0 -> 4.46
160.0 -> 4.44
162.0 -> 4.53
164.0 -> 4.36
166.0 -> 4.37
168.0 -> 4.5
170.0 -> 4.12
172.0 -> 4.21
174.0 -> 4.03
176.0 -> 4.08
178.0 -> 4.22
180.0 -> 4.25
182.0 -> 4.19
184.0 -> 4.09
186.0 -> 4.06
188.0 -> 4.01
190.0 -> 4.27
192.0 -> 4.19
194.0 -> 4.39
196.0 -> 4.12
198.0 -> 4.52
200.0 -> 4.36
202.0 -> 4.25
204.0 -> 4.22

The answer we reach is 3.87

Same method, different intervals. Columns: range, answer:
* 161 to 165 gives 4.45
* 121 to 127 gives 4.02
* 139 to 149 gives 4.26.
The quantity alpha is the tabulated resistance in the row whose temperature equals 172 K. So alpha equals 4.21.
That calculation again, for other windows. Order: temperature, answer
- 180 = 4.25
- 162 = 4.53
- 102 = 3.92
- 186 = 4.06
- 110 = 3.89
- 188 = 4.01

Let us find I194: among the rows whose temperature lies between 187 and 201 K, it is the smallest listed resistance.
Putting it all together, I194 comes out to 4.01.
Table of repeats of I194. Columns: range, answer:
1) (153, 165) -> 4.09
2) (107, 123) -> 3.77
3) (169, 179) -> 4.03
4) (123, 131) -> 3.87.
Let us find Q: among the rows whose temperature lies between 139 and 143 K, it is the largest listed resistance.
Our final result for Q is 4.29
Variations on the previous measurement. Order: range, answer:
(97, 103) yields 3.92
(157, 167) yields 4.53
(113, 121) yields 4.03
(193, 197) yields 4.39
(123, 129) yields 4.05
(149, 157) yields 4.33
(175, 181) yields 4.25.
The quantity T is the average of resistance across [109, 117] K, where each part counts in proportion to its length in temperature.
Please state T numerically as 3.9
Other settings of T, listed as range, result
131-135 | 3.9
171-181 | 4.16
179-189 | 4.12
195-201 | 4.33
